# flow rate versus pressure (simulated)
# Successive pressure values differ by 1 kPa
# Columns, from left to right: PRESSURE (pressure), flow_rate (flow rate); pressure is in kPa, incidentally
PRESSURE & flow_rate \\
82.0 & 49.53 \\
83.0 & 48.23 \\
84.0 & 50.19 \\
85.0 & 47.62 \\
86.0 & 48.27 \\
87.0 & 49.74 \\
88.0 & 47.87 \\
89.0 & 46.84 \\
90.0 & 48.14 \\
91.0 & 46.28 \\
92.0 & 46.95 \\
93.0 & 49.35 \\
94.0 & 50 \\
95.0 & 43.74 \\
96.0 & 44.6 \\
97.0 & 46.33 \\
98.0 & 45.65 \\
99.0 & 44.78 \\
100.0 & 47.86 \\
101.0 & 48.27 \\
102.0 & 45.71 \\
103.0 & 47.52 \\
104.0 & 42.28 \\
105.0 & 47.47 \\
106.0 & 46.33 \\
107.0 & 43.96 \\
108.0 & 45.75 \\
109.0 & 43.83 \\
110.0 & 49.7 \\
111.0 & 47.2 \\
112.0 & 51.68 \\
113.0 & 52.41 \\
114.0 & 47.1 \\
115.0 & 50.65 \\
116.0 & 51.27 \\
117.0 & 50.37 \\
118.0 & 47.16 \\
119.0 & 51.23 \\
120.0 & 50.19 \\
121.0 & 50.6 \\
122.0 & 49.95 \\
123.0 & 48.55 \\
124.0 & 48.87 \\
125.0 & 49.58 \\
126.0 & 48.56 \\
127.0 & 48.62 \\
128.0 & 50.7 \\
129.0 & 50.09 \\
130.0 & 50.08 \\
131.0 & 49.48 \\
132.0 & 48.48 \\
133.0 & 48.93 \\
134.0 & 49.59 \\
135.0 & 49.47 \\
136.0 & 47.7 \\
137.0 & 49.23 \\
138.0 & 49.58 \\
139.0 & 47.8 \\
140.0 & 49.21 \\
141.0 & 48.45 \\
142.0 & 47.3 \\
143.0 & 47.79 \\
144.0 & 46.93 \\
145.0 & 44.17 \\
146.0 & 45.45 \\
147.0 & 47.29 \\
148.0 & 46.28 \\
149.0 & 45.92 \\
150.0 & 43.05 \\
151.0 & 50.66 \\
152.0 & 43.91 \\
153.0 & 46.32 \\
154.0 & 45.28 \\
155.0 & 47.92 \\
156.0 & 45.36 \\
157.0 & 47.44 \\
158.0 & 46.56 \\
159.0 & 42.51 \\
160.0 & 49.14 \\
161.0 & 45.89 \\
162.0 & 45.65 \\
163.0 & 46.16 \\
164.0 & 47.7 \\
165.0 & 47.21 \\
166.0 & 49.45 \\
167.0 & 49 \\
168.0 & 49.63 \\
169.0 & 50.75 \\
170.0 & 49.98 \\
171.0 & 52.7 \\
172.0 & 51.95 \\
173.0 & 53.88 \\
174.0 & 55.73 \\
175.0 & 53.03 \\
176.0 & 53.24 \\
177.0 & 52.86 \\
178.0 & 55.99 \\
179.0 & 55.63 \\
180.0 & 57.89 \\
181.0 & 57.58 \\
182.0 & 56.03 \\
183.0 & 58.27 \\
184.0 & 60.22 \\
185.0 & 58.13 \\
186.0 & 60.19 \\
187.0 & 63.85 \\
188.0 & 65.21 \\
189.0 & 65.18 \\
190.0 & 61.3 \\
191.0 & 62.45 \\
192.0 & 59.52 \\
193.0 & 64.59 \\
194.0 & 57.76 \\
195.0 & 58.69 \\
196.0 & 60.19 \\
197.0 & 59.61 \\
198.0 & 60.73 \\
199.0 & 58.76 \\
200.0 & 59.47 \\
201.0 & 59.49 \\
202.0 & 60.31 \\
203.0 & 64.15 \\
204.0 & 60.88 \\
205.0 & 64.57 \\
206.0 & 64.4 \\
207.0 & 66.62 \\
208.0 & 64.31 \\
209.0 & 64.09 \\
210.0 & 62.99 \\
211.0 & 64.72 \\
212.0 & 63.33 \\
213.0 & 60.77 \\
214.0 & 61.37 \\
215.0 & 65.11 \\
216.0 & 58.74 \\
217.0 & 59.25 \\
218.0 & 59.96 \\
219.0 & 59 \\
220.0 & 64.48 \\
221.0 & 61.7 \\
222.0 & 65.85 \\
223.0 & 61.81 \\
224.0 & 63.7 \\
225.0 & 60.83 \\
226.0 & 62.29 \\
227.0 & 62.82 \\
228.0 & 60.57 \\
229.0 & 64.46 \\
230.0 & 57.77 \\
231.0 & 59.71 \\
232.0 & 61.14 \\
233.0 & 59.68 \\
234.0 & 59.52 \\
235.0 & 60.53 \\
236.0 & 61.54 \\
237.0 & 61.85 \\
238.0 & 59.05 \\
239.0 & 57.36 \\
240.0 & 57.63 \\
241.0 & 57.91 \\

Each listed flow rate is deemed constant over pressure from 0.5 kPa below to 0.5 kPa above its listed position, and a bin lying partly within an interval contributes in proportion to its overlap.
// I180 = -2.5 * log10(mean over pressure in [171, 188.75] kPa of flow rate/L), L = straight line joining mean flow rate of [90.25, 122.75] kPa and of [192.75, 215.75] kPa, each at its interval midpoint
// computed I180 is 0.03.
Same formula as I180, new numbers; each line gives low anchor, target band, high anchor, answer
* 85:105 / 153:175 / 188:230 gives 0.15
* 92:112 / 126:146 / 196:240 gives 0.05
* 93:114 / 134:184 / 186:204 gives 0.13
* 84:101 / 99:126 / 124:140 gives 0.00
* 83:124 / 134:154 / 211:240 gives 0.11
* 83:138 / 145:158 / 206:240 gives 0.15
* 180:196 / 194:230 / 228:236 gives -0.02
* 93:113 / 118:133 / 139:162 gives -0.07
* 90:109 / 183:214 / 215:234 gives -0.07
